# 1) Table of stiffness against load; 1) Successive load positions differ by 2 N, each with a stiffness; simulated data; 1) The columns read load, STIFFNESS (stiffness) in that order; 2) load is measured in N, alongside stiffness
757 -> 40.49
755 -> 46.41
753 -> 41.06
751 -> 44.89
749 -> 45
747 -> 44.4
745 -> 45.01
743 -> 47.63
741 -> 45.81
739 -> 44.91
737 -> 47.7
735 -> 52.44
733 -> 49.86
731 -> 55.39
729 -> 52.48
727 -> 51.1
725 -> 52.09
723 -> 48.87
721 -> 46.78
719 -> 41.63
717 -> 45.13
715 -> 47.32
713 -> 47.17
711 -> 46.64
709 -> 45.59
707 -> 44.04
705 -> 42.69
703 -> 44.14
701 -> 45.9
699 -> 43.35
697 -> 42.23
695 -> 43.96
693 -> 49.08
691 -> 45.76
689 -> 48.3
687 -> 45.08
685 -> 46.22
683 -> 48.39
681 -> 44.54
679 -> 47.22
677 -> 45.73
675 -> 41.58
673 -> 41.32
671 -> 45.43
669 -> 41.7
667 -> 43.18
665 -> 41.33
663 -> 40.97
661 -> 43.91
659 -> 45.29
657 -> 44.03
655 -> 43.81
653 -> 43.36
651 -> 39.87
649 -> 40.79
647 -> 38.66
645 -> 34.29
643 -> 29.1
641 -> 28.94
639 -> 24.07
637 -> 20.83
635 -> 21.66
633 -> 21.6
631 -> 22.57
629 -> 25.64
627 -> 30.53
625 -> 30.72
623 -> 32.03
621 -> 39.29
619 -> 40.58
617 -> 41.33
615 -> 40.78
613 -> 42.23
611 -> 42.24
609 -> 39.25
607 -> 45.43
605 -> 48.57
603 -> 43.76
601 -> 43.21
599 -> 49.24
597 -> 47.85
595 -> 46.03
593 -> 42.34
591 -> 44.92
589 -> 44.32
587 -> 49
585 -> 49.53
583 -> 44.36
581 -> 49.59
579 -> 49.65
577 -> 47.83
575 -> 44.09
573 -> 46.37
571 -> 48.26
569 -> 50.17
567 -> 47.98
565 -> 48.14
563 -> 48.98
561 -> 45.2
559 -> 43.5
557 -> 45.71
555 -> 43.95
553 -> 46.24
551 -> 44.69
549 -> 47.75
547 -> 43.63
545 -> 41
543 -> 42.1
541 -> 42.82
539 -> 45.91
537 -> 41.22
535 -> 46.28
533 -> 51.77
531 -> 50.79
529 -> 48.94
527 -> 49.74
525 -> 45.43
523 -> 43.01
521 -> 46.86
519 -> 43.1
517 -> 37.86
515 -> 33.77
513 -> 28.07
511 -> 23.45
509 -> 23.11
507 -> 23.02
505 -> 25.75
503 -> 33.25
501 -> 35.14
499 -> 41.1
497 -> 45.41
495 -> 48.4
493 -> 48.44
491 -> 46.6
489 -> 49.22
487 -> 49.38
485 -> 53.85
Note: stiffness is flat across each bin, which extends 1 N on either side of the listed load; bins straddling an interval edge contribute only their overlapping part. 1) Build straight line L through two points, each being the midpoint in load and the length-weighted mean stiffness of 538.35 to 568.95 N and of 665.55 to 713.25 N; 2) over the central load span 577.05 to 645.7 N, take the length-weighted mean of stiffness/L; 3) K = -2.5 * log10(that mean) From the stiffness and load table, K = 0.17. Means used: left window 45.3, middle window 38.5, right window 44.9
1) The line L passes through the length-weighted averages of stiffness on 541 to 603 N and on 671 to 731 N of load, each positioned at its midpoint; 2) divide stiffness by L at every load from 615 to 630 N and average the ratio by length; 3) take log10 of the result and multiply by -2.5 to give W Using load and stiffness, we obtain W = 0.31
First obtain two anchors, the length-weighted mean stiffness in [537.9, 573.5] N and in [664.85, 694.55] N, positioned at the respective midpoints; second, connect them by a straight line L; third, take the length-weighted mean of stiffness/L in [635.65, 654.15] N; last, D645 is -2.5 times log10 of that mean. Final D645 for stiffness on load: 0.336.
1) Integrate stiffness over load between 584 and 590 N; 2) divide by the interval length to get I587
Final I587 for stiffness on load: 47.6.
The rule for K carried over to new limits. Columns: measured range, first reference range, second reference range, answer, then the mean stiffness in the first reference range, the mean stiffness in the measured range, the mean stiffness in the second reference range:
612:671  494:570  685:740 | 0.25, 41.9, 35.8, 47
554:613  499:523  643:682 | -0.23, 33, 46.1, 42.1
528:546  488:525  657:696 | -0.17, 37.7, 45.6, 44.7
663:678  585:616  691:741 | 0.08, 44.8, 42.8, 47.1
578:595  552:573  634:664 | -0.07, 46.8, 46.7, 36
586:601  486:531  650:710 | -0.10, 39.8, 46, 44.3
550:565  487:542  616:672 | -0.17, 40.8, 45.6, 35.6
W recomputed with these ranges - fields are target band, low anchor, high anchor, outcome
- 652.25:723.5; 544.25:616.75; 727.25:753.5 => 0.05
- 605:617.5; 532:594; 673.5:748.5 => 0.09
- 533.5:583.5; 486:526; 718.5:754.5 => -0.13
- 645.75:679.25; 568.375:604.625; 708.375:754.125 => 0.11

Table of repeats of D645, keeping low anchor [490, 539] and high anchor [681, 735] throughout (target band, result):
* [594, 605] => -0.076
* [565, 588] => -0.135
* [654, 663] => 0.032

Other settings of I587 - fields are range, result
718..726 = 47.3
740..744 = 46.7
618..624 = 37.3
